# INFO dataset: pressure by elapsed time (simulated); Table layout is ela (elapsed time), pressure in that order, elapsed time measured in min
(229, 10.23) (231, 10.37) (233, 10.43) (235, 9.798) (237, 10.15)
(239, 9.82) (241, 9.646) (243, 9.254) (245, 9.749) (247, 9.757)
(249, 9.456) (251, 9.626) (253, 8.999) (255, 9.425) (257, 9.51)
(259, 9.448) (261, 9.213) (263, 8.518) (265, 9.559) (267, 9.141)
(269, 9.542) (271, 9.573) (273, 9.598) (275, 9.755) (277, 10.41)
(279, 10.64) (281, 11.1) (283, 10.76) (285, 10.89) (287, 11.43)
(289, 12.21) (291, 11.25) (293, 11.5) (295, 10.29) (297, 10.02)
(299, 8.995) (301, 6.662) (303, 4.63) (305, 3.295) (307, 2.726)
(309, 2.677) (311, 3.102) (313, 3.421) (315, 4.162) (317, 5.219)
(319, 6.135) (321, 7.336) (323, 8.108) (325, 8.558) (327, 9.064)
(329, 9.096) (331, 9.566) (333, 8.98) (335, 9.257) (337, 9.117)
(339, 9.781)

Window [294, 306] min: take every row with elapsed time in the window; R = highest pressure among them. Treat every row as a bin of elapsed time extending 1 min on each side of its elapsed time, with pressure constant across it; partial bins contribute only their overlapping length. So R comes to 10.29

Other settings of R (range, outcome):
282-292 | 12.21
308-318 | 5.219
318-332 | 9.566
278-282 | 11.1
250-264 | 9.626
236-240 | 10.15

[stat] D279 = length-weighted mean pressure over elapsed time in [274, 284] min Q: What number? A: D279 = 10.5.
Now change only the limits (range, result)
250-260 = 9.4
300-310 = 4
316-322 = 6.23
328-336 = 9.22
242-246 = 9.5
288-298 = 11.1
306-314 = 2.98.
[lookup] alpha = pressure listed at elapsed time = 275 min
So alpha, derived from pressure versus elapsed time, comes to 9.755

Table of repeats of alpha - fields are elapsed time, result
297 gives 10.02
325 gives 8.558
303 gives 4.63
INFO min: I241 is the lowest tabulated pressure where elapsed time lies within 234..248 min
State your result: 9.254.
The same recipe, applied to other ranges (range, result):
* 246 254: 8.999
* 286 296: 10.29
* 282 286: 10.76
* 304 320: 2.677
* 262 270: 8.518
